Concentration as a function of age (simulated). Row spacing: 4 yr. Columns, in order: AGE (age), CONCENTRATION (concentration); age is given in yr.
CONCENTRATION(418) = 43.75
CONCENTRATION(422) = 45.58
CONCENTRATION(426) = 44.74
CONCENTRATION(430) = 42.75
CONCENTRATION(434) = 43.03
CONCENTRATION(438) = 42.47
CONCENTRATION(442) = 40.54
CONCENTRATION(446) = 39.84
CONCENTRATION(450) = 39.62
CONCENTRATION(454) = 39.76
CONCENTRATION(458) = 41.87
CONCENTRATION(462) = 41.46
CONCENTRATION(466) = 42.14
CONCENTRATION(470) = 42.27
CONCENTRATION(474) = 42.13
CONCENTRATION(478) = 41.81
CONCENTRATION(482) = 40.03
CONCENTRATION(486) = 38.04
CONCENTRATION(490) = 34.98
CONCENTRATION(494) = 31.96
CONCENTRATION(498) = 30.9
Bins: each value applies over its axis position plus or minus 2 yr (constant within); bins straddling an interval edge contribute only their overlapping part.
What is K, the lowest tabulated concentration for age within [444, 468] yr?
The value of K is 39.62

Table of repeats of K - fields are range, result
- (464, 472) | 42.14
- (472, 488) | 38.04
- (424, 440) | 42.47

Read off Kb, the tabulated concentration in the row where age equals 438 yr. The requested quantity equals 42.47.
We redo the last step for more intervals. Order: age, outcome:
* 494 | 31.96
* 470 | 42.27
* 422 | 45.58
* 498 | 30.9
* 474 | 42.13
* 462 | 41.46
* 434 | 43.03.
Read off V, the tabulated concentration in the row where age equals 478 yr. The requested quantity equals 41.81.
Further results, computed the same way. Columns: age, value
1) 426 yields 44.74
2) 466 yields 42.14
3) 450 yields 39.62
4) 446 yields 39.84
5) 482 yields 40.03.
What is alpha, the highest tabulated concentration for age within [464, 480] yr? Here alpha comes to 42.27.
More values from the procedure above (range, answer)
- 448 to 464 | 41.87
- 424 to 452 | 44.74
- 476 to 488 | 41.81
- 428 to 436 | 43.03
